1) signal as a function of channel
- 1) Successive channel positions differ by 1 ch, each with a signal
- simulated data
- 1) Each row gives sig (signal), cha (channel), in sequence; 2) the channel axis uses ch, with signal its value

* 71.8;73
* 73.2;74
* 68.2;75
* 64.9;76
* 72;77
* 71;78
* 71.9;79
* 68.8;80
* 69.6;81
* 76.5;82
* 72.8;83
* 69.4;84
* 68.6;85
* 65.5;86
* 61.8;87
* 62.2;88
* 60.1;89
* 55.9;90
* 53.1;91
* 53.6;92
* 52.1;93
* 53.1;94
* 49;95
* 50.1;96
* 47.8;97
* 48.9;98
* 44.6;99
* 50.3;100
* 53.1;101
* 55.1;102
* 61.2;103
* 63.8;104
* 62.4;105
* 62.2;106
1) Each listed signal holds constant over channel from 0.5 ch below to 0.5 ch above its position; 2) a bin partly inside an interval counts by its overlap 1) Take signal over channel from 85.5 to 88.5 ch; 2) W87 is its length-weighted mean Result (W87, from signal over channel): 63.2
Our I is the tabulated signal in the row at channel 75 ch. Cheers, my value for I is 68.2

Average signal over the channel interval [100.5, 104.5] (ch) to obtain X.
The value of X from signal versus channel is 58.3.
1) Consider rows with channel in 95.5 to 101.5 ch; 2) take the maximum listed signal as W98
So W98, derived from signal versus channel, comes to 53.1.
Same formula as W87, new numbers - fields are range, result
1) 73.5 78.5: 69.9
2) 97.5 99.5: 46.8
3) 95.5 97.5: 49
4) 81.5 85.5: 71.8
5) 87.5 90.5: 59.4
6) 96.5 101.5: 48.9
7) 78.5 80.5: 70.3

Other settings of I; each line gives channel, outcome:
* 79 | 71.9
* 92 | 53.6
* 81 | 69.6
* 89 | 60.1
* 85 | 68.6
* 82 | 76.5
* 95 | 49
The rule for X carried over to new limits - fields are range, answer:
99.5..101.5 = 51.7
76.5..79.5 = 71.6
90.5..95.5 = 52.2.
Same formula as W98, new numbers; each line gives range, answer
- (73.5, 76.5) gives 73.2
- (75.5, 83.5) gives 76.5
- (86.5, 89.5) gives 62.2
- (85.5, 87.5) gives 65.5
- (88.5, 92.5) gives 60.1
